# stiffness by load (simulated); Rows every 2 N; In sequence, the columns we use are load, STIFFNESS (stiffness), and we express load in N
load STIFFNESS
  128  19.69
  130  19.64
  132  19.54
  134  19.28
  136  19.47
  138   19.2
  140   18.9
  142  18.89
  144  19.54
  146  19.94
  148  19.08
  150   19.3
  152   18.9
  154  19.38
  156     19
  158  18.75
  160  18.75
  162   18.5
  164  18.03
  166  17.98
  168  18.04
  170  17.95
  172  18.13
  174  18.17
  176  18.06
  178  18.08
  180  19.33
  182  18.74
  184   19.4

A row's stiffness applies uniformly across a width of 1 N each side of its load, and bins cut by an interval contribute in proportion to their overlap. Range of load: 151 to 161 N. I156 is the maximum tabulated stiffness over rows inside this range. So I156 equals 19.38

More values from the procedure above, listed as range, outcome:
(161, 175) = 18.5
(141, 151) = 19.94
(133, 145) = 19.54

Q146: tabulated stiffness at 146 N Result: 19.94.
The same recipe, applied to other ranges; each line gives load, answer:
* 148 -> 19.08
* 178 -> 18.08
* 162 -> 18.5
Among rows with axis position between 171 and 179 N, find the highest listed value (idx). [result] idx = 18.17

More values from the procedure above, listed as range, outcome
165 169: 18.04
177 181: 19.33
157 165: 18.75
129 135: 19.64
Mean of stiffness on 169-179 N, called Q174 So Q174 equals 18.1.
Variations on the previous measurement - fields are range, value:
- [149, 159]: 19.1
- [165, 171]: 18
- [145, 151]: 19.4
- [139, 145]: 19.1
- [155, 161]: 18.8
